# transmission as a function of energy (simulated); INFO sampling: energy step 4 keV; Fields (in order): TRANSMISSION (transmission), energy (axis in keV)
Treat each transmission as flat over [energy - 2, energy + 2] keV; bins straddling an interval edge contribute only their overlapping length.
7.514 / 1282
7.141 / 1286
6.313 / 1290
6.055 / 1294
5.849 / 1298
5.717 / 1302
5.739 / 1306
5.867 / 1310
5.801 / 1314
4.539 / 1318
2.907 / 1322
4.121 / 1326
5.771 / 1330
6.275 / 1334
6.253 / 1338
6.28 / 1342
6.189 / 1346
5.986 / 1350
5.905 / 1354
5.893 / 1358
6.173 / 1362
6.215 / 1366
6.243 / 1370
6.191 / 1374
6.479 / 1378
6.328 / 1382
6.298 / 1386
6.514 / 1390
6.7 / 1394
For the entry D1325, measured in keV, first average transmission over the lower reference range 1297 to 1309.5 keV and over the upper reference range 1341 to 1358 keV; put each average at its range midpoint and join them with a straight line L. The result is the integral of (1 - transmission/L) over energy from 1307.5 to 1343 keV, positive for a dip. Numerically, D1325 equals 3.72 keV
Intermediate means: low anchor 5.77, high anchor 6.06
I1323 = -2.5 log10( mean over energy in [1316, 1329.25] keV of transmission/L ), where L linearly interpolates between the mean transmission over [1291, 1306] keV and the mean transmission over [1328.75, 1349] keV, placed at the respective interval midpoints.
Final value 0.44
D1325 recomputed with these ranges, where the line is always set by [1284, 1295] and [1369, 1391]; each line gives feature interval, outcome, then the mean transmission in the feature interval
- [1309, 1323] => 3.6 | 4.83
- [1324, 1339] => 2.1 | 5.56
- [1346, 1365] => 1.1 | 6.02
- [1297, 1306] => 1.0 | 5.77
